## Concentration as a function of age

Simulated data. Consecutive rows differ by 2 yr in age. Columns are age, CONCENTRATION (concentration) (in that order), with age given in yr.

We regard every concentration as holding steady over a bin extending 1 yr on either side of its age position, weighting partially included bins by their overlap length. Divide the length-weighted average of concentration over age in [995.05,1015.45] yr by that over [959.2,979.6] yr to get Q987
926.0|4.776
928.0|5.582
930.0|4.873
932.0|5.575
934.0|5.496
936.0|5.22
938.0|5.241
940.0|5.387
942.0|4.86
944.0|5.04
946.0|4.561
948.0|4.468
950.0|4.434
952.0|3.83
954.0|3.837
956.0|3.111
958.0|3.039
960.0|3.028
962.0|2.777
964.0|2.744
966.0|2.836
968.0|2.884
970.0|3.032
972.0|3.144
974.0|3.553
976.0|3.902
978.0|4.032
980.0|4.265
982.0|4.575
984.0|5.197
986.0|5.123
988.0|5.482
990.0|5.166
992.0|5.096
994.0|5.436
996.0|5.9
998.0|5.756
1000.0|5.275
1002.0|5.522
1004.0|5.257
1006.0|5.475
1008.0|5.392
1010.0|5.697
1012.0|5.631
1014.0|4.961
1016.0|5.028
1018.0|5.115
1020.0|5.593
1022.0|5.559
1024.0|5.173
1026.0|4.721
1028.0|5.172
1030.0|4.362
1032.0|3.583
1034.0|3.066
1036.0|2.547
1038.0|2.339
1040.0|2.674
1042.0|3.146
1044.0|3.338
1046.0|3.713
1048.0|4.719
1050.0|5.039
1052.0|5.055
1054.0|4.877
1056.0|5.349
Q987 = 1.7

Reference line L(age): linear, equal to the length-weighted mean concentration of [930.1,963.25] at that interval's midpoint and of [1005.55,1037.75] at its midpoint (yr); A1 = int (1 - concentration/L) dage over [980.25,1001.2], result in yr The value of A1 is -3.1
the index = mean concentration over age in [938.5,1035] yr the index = 4.53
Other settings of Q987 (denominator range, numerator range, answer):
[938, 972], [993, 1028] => 1.43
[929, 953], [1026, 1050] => 0.74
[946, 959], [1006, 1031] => 1.35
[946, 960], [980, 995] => 1.34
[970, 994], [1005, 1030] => 1.17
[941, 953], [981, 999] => 1.17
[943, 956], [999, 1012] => 1.28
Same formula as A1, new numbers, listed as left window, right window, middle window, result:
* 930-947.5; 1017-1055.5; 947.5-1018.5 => 3.56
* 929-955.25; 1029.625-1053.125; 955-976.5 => 6.88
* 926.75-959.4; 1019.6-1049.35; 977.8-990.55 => -1.59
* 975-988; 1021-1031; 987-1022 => -4.41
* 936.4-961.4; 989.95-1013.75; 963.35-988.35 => 5.18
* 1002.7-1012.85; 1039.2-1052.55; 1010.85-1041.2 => 2.77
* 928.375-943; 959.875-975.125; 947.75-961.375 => 1.15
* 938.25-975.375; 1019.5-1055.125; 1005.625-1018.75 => -4.32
